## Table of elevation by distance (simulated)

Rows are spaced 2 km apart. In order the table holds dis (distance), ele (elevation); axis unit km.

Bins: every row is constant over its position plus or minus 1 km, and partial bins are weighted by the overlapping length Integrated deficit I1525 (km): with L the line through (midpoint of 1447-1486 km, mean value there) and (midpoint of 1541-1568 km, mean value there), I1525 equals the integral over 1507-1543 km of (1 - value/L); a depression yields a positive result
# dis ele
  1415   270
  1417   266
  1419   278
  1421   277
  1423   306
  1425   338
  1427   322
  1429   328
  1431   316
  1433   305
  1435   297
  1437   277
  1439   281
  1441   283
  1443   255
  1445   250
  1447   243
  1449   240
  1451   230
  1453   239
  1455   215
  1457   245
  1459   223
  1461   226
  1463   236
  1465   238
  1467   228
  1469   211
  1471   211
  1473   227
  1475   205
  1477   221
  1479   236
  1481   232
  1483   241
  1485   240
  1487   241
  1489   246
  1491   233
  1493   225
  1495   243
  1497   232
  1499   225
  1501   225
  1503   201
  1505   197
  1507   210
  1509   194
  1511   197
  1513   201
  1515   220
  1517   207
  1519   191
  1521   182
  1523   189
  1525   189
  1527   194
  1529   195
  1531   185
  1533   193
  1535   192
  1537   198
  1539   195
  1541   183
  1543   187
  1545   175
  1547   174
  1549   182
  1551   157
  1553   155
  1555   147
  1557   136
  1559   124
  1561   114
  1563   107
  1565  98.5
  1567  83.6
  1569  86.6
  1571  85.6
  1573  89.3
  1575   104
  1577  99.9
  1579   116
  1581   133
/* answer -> -4.86 km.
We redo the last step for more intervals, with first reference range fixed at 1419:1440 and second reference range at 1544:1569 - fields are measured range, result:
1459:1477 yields 2.1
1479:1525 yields -2.0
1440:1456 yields 2.0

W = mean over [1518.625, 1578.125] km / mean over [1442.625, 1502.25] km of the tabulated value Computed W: 0.66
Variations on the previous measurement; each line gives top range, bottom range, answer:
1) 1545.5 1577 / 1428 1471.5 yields 0.48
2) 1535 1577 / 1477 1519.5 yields 0.63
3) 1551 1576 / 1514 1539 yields 0.58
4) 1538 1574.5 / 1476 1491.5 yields 0.58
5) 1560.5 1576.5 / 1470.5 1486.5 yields 0.42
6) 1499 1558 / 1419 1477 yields 0.73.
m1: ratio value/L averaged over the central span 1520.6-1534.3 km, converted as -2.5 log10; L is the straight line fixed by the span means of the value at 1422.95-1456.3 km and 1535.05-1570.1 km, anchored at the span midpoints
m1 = -0.08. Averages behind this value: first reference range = 277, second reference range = 148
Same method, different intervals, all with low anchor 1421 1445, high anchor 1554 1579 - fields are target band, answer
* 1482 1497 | -0.10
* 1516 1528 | -0.13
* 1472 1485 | 0.02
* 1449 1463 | 0.15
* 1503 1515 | -0.07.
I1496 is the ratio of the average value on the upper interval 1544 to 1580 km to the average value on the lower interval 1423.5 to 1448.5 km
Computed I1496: 0.43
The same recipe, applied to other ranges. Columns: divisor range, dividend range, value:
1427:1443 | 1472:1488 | 0.78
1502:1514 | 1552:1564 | 0.65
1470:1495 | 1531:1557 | 0.77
